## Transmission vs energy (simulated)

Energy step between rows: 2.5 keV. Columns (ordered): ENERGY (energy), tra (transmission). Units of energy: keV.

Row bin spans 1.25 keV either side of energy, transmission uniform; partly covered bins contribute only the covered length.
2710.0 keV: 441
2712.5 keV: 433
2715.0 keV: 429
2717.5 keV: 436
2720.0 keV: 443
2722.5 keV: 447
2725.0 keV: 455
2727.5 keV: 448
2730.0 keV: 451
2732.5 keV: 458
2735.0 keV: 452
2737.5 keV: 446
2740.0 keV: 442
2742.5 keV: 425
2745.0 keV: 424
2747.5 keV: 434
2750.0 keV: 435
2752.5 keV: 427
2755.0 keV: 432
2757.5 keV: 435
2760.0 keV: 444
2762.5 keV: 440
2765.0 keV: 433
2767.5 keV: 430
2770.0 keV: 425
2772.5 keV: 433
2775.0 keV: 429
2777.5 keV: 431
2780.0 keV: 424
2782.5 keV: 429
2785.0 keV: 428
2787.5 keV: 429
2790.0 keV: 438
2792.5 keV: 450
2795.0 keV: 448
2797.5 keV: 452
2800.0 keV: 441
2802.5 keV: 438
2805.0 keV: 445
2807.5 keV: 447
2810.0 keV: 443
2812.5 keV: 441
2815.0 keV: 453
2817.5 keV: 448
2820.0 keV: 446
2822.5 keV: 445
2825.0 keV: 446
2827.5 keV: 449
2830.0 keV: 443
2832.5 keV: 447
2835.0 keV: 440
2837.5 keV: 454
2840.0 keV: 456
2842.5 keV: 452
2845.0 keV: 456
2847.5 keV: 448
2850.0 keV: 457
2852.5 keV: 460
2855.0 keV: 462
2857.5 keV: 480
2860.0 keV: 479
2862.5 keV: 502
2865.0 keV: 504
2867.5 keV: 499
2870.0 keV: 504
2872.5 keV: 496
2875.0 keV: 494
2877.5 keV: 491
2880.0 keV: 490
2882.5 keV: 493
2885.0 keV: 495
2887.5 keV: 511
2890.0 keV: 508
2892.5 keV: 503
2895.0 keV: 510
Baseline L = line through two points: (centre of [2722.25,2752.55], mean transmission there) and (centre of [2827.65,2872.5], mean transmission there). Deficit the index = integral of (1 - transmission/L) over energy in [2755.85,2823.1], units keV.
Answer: 2.3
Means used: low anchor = 442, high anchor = 468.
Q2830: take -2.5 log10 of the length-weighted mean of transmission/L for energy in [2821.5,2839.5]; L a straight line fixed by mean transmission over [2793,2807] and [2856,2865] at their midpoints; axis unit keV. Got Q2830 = 0.05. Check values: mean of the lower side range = 445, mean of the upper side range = 489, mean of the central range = 447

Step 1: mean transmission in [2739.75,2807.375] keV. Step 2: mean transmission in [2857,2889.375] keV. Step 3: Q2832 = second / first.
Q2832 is 1.1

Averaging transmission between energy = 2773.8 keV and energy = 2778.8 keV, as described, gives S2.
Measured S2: 430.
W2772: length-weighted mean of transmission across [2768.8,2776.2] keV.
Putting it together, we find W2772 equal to 429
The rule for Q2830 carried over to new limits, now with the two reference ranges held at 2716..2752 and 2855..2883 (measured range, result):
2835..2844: 0.07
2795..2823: 0.06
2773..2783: 0.07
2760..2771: 0.05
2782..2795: 0.06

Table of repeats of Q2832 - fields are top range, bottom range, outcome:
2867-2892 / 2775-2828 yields 1.13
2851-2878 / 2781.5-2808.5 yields 1.11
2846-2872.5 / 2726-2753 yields 1.09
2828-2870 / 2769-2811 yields 1.07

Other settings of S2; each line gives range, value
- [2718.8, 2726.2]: 448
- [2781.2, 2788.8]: 429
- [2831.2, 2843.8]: 450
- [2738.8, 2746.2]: 430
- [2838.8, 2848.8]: 453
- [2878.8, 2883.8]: 492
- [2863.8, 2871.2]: 502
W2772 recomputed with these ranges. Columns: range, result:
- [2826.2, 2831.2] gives 446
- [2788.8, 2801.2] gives 446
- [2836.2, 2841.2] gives 455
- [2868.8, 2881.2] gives 495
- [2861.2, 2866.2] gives 503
